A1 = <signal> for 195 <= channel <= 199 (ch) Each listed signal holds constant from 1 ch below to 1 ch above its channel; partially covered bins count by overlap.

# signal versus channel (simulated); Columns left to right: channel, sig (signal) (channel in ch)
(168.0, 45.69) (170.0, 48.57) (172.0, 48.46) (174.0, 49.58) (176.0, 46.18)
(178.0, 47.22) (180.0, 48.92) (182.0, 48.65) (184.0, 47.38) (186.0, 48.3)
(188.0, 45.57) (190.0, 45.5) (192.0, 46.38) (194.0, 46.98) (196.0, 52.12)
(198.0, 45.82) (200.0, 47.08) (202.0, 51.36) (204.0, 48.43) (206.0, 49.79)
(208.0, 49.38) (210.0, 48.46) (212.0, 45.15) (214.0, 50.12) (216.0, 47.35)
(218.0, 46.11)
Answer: 49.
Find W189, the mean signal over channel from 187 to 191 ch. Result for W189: 45.5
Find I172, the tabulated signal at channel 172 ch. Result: 48.46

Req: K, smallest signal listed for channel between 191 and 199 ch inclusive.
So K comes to 45.82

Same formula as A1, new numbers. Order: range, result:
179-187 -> 48.3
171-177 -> 48.1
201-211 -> 49.5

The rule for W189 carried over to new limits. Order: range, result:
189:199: 47.4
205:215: 48.6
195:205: 49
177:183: 48.3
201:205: 49.9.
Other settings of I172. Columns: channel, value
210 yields 48.46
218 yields 46.11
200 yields 47.08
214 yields 50.12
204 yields 48.43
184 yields 47.38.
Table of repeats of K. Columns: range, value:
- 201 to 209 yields 48.43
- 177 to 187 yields 47.22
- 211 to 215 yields 45.15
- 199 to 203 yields 47.08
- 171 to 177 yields 46.18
